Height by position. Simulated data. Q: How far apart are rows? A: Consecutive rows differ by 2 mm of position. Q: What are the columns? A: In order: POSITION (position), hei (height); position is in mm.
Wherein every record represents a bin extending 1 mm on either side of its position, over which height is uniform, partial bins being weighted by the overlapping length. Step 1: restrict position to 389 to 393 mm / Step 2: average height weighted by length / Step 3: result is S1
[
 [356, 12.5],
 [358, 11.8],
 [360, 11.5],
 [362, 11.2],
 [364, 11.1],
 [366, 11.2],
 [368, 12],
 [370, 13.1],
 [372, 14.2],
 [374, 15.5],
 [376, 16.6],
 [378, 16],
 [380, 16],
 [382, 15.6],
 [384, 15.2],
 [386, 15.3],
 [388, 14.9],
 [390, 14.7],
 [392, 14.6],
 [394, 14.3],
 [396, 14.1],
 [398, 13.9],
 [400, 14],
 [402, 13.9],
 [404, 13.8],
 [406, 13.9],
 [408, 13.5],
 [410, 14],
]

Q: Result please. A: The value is 14.6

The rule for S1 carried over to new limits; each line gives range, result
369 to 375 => 14.3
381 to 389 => 15.2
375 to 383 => 16.1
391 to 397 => 14.3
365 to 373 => 12.6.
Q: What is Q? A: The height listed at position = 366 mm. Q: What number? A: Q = 11.2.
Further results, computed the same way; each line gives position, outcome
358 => 11.8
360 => 11.5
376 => 16.6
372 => 14.2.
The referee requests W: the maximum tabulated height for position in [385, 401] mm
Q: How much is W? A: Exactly 15.3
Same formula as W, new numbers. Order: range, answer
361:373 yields 14.2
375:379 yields 16.6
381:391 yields 15.6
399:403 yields 14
